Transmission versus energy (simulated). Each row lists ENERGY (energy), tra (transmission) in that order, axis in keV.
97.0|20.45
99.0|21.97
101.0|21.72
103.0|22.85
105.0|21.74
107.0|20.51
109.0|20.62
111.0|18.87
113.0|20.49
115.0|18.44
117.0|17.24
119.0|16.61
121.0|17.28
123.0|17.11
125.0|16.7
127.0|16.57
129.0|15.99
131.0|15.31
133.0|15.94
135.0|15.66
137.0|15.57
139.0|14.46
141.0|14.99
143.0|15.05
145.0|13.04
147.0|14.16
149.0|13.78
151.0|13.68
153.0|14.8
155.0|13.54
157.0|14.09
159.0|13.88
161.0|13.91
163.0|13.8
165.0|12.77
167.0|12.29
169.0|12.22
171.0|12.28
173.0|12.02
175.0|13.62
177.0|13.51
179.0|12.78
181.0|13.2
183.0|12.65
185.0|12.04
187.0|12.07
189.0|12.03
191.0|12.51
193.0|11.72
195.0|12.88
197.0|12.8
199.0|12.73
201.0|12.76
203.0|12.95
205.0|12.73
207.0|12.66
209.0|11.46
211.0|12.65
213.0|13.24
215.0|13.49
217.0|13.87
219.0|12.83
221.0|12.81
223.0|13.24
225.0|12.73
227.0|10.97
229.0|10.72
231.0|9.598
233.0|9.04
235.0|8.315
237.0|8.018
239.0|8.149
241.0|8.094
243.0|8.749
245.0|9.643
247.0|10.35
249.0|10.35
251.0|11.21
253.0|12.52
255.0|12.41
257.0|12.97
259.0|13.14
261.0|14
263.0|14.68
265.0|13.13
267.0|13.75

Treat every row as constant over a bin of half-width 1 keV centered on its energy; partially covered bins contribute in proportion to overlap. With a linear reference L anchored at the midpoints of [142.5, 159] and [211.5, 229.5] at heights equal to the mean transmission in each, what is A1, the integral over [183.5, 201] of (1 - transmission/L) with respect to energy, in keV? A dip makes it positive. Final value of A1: 1.1 keV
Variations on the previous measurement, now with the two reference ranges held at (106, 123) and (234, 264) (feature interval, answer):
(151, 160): 1.2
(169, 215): 4.9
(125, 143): 2.0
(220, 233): 0.7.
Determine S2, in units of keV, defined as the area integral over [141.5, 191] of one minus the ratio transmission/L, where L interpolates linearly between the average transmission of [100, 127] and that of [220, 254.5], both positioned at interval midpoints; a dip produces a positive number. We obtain 6.9 keV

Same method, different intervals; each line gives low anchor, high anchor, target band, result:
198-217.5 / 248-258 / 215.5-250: 5.18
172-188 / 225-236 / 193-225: -4.88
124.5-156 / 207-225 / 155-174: 1.64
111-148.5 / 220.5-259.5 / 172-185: 0.77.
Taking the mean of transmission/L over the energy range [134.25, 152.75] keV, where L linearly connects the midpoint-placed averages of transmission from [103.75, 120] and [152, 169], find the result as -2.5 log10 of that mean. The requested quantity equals 0.08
